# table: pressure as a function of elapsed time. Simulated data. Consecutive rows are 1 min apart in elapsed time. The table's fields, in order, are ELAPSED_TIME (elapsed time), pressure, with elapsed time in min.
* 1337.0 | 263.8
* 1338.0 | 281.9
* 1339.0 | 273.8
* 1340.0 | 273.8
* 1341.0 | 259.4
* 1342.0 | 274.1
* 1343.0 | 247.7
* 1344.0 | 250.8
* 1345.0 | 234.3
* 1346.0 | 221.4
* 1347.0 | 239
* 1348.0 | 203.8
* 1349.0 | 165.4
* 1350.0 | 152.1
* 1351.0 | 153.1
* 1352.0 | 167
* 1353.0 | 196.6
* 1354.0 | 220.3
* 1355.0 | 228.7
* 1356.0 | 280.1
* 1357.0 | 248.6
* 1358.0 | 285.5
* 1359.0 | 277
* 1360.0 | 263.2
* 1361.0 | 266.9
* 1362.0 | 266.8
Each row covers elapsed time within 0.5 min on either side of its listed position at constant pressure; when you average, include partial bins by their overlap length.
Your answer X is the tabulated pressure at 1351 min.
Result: 153.1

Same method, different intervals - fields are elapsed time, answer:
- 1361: 266.9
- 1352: 167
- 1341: 259.4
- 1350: 152.1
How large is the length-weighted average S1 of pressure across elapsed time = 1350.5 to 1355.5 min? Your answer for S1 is 193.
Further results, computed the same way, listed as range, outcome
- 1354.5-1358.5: 261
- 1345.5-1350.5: 196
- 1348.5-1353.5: 167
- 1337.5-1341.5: 272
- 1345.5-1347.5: 230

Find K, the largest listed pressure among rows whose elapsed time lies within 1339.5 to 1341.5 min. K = 273.8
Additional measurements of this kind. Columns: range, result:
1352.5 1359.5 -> 285.5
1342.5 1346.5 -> 250.8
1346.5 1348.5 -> 239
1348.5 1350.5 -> 165.4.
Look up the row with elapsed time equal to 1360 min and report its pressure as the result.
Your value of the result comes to 263.2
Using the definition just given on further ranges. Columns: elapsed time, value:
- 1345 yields 234.3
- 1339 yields 273.8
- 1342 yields 274.1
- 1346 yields 221.4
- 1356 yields 280.1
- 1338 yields 281.9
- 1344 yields 250.8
